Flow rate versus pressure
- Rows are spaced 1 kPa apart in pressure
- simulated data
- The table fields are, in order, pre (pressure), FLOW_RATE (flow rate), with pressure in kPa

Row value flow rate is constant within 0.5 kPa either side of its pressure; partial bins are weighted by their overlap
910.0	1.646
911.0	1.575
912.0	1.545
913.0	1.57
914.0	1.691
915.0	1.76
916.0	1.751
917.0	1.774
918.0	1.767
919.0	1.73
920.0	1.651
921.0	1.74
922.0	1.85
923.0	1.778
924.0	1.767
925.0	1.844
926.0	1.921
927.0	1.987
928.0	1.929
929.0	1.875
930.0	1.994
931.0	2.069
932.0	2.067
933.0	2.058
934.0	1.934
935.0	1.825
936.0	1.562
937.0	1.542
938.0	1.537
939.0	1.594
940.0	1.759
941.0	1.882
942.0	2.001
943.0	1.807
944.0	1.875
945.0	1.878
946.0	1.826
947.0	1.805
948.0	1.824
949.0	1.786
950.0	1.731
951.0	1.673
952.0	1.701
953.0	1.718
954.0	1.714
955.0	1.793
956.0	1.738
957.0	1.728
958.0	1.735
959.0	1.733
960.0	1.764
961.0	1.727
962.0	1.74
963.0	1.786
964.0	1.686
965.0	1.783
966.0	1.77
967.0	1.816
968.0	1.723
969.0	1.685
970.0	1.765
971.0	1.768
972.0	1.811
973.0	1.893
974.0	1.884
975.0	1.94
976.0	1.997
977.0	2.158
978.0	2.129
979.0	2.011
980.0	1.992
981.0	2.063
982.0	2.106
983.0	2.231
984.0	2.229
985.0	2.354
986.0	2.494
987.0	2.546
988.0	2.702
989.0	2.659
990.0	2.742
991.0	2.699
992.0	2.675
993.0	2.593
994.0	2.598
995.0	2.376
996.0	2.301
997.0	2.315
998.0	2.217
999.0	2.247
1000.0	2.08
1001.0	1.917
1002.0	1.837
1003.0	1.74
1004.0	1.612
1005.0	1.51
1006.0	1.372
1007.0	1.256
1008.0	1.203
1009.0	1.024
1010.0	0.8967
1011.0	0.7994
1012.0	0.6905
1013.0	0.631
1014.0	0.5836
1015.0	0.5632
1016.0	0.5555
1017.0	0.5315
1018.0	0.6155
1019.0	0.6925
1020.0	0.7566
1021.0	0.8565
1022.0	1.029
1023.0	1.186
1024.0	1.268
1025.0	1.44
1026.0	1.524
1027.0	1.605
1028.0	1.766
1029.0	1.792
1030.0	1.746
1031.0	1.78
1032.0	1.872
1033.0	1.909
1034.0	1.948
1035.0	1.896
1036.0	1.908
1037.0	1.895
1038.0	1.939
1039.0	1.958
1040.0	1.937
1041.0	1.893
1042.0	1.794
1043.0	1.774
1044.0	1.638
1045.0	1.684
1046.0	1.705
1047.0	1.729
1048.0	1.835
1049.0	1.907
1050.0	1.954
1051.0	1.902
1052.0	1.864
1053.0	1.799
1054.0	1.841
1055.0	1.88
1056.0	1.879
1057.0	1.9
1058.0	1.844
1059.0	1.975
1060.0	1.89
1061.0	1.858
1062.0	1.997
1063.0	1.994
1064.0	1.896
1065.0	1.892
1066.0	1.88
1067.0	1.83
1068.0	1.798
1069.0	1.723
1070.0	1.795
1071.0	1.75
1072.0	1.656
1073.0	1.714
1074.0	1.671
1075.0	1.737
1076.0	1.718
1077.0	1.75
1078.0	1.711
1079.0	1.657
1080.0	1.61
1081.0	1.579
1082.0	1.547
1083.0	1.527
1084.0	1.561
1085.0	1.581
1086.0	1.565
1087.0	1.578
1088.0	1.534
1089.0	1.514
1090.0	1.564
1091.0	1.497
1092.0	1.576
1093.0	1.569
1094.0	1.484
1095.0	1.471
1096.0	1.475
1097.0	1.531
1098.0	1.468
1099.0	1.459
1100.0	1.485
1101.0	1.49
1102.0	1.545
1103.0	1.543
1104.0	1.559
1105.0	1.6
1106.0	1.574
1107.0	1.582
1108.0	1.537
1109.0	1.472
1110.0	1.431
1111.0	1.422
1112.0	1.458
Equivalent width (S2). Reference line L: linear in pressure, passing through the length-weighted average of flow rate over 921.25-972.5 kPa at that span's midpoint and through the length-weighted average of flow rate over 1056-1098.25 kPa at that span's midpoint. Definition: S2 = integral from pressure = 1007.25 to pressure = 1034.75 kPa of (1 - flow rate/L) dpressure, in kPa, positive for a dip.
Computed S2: 9.0 kPa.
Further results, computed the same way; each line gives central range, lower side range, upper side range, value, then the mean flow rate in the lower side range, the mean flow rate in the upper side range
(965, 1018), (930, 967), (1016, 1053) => -4.0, 1.79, 1.59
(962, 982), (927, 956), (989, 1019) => -2.0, 1.81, 1.6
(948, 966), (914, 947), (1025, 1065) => 0.8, 1.82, 1.84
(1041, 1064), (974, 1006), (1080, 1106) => -0.7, 2.21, 1.53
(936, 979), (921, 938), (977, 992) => 6.5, 1.86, 2.36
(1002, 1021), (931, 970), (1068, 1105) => 8.2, 1.77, 1.59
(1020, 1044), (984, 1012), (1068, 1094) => 2.4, 2.01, 1.63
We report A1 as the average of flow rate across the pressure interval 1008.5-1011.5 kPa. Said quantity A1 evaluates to 0.907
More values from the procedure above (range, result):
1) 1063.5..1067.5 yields 1.87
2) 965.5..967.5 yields 1.79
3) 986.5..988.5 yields 2.62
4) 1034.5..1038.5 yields 1.91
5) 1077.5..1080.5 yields 1.66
